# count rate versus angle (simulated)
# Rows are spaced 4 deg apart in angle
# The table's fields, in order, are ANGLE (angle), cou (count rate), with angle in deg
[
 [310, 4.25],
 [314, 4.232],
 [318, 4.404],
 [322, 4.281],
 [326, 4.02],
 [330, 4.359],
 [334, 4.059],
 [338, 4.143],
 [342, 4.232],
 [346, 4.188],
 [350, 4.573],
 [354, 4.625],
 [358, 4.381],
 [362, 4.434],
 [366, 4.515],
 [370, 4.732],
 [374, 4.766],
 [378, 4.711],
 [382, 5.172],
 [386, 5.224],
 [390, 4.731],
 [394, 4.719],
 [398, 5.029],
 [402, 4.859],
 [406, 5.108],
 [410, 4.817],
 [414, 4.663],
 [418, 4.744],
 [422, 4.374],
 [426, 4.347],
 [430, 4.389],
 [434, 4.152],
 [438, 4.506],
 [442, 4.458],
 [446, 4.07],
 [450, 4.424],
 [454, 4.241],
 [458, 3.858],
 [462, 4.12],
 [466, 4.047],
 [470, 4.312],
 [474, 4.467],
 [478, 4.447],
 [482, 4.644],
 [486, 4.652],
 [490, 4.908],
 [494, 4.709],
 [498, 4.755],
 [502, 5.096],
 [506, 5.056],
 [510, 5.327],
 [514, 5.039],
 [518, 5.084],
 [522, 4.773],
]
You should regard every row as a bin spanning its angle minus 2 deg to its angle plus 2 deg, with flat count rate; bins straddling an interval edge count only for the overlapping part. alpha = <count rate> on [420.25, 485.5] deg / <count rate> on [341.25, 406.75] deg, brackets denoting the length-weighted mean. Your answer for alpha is 0.9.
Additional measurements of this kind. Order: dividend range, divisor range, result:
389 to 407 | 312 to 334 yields 1.15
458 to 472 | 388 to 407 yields 0.84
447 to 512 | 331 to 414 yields 0.98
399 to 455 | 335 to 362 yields 1.04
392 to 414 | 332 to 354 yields 1.14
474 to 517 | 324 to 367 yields 1.12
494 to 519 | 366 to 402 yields 1.03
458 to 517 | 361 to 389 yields 0.97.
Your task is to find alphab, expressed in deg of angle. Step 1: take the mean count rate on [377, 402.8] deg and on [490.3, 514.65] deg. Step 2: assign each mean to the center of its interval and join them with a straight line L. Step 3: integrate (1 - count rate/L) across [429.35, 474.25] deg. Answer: 6.5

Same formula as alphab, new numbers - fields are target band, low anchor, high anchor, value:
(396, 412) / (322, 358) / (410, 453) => -2.1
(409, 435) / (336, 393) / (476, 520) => 1.2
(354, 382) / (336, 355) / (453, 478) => -2.1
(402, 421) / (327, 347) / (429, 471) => -2.7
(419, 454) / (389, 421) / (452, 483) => 1.5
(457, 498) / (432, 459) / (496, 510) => 2.1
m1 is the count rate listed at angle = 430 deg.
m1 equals 4.389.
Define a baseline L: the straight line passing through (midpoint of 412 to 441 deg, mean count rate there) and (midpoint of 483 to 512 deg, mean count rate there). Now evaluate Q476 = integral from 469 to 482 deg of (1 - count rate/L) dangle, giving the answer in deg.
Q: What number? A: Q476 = 0.88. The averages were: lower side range 4.45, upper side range 4.92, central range 4.45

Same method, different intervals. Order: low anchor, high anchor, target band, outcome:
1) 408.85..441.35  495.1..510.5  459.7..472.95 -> 1.6 deg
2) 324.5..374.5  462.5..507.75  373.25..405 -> -3.3 deg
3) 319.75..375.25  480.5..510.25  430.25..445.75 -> 1.1 deg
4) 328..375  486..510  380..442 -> -1.4 deg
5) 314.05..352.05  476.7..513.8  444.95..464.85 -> 2.4 deg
